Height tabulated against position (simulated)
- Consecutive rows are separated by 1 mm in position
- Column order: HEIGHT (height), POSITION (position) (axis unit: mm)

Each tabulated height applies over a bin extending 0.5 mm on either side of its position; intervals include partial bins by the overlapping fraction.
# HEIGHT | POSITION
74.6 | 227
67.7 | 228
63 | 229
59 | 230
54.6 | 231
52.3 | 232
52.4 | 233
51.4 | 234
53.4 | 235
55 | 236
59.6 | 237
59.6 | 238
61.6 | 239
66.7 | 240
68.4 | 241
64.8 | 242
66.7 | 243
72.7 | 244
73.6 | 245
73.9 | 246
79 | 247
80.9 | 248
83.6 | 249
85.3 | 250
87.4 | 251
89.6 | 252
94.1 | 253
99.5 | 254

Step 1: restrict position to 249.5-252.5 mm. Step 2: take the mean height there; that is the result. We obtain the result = 87.4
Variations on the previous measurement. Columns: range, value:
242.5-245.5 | 71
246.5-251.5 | 83.2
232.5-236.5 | 53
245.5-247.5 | 76.5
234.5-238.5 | 56.9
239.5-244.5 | 67.9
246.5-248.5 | 80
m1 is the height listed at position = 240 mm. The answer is 66.7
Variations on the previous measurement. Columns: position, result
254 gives 99.5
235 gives 53.4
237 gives 59.6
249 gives 83.6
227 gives 74.6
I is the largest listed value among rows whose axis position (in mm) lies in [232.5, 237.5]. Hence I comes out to 59.6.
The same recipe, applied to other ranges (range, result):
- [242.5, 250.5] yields 85.3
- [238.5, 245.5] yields 73.6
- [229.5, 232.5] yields 59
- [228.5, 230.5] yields 63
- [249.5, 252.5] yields 89.6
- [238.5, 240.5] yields 66.7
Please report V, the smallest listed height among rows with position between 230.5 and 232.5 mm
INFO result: 52.3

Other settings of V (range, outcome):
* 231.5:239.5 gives 51.4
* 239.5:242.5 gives 64.8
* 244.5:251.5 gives 73.6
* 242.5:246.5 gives 66.7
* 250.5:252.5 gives 87.4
